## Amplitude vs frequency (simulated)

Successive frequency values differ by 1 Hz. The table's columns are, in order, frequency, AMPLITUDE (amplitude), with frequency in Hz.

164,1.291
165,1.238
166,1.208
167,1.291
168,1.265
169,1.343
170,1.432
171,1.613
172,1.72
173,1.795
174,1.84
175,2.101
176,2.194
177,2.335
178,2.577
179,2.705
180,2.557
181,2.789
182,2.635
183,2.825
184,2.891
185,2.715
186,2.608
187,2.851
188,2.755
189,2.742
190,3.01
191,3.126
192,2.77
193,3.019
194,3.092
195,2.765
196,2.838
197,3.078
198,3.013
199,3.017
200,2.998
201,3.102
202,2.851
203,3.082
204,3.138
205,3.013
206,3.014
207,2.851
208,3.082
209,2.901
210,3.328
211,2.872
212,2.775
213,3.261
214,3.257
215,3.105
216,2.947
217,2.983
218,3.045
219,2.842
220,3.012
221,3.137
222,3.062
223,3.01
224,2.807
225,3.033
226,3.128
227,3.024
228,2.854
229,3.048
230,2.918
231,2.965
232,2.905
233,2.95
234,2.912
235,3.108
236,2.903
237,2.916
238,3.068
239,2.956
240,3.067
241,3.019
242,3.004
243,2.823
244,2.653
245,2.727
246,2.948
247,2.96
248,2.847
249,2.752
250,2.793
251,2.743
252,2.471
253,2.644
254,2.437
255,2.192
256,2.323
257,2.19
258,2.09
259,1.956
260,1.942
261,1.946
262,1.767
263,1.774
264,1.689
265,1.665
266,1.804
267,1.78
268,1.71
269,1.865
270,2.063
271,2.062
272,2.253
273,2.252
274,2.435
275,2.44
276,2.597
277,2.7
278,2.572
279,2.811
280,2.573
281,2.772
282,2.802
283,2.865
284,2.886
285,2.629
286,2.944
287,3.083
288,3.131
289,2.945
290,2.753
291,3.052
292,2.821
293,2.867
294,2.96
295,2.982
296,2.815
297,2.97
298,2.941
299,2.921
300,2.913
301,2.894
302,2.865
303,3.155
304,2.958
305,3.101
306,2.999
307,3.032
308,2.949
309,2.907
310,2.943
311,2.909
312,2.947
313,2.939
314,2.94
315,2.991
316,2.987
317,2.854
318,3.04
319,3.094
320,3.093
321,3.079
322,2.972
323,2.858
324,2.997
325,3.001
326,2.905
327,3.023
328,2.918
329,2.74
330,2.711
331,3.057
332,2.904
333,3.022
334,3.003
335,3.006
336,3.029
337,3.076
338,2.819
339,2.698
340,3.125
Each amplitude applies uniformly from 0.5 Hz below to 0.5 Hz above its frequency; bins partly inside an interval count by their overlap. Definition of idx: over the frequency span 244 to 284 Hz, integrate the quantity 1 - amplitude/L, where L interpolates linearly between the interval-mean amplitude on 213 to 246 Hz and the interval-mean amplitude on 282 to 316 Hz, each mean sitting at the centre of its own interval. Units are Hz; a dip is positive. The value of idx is 8.2 Hz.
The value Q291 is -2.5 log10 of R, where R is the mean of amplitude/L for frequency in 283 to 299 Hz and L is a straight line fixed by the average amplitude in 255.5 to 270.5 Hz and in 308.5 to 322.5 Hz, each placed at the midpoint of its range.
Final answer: -0.18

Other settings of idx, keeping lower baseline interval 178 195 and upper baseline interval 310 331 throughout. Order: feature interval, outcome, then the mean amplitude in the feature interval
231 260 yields 1.6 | 2.72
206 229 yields -1.4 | 3.02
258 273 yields 5.2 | 1.9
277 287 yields 0.5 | 2.77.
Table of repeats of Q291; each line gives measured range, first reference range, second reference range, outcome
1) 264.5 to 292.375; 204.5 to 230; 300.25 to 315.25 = 0.19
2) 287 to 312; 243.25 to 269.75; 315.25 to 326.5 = -0.08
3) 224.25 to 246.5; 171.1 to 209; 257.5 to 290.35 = -0.17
